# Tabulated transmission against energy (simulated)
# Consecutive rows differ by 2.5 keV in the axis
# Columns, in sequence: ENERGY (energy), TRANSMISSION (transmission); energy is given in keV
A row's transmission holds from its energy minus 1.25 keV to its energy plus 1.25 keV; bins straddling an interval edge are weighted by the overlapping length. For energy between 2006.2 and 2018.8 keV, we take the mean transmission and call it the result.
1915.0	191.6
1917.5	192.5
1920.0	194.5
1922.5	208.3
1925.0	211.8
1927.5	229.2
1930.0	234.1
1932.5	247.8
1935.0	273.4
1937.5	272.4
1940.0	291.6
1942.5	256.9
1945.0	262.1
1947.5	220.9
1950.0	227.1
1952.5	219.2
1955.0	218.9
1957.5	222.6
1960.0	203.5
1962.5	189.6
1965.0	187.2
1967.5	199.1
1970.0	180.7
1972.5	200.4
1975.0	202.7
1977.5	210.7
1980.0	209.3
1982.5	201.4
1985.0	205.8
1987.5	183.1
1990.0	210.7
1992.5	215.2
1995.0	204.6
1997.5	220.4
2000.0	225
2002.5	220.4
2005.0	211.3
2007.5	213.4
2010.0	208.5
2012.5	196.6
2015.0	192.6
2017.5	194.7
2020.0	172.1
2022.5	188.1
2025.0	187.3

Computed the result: 201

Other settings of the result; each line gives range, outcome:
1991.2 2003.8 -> 217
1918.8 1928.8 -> 211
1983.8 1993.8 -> 204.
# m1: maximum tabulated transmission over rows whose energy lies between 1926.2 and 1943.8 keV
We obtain 291.6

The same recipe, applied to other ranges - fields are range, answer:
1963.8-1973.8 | 200.4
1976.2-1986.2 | 210.7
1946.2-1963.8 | 227.1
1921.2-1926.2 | 211.8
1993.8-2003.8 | 225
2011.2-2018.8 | 196.6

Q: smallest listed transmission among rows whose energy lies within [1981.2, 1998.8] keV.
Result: 183.1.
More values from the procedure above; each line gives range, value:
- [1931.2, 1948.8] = 220.9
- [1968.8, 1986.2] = 180.7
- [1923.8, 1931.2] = 211.8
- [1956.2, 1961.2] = 203.5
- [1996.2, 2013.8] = 196.6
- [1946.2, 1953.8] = 219.2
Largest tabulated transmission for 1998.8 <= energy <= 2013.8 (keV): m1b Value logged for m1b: 225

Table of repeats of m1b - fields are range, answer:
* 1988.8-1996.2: 215.2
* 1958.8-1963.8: 203.5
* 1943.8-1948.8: 262.1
